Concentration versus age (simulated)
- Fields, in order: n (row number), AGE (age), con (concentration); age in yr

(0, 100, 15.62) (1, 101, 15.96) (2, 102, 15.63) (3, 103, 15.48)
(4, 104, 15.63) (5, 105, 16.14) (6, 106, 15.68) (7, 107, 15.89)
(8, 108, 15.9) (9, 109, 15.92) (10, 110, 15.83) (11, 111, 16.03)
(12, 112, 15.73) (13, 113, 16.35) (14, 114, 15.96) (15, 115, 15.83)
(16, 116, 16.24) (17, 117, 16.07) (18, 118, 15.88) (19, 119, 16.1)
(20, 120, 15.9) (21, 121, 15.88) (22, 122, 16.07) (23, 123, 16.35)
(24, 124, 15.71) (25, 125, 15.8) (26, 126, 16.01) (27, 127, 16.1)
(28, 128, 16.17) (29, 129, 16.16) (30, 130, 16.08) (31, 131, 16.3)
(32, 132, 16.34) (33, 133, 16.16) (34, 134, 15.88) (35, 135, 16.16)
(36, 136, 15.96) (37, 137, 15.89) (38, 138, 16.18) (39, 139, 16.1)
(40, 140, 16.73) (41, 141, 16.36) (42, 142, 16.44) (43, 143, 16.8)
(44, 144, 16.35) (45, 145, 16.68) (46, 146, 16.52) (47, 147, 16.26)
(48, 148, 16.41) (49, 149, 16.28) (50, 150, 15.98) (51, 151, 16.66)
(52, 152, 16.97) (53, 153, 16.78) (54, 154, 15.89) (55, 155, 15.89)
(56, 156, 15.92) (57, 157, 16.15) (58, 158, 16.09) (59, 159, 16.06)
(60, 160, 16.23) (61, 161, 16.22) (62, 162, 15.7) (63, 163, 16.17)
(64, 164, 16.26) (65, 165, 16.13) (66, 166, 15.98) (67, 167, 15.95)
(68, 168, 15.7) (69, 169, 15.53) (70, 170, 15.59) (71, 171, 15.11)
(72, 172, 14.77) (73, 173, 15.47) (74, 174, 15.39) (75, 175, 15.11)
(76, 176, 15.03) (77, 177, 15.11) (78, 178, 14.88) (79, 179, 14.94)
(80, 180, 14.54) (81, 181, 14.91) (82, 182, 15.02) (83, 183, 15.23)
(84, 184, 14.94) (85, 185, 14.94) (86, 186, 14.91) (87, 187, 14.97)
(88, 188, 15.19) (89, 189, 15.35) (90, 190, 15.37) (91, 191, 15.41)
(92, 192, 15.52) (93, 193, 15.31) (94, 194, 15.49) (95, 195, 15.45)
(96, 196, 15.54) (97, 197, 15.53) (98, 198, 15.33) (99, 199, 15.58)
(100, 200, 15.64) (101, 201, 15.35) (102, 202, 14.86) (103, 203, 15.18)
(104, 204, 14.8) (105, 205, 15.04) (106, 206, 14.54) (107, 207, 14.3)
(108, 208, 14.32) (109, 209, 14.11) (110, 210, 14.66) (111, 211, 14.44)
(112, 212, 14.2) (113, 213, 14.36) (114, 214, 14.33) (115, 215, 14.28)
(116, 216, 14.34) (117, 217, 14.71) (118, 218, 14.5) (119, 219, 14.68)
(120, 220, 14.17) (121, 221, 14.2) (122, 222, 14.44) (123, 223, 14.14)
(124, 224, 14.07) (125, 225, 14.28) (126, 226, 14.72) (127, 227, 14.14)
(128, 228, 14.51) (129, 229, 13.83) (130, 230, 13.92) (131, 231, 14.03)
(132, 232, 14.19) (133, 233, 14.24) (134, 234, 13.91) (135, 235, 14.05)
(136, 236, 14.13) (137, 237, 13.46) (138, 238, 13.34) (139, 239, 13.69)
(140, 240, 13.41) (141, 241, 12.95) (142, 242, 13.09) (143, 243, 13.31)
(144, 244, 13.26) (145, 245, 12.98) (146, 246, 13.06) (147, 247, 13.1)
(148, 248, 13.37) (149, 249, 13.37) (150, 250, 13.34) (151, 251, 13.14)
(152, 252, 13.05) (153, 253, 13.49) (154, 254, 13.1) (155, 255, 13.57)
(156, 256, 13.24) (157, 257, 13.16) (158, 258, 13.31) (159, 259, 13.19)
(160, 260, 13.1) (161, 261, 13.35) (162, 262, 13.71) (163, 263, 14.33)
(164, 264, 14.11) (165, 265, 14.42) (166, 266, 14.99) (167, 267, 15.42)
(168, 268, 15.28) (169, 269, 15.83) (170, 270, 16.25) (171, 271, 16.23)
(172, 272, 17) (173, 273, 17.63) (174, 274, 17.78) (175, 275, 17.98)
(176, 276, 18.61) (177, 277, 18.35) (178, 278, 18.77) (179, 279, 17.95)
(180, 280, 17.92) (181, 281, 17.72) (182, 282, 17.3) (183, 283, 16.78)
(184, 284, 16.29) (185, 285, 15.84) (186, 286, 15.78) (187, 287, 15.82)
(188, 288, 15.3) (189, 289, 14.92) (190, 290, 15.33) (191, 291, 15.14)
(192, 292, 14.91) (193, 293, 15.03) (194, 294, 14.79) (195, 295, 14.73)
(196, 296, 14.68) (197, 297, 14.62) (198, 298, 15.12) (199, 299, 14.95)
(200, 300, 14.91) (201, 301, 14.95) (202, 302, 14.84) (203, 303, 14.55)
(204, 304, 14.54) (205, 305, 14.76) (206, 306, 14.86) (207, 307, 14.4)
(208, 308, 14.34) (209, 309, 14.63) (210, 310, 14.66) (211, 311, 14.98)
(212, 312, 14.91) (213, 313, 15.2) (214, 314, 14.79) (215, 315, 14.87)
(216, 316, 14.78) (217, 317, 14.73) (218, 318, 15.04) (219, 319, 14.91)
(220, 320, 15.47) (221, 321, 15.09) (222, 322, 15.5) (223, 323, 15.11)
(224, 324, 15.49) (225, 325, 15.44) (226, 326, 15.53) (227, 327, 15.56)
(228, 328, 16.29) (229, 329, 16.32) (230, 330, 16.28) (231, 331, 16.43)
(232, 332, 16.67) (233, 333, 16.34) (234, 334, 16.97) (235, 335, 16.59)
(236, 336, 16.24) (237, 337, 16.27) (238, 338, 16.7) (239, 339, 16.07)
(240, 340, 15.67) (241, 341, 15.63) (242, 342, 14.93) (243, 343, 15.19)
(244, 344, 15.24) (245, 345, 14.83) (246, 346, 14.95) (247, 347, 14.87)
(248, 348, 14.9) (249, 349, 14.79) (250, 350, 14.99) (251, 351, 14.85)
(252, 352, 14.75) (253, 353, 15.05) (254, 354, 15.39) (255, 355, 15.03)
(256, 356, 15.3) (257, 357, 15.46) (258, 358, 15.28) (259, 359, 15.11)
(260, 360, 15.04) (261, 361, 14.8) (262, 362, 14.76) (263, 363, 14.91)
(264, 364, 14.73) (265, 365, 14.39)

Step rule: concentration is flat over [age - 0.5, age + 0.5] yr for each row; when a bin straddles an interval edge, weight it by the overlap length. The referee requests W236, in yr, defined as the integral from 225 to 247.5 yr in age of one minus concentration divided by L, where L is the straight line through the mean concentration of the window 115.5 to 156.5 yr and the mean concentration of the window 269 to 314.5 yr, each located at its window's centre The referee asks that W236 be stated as 3.2 yr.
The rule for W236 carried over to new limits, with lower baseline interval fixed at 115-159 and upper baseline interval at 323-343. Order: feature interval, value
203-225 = 2.3 yr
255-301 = 1.5 yr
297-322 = 1.9 yr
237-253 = 2.8 yr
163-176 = 0.5 yr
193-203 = 0.5 yr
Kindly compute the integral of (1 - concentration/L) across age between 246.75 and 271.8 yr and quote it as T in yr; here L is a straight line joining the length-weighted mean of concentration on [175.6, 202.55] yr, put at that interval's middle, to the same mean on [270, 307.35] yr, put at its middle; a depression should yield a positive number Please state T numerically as 2.8 yr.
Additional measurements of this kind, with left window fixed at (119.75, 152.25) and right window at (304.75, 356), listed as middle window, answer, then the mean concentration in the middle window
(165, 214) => 2.7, 15.1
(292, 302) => 0.4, 14.9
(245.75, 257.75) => 1.9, 13.3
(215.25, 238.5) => 2.4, 14.2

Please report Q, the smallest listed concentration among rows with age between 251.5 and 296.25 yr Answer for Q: 13.05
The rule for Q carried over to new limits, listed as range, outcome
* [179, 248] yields 12.95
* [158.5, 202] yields 14.54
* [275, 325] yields 14.34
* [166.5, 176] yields 14.77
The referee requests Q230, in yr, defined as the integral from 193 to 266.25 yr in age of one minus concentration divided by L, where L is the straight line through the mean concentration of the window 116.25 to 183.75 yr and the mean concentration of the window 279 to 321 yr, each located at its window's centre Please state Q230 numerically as 6.9 yr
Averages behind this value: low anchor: 15.9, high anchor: 15.3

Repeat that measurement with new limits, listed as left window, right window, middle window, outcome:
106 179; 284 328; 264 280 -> -1.62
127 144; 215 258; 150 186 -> -0.45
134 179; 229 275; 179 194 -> 0.26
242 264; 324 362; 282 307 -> -1.45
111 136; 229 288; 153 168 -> -0.34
